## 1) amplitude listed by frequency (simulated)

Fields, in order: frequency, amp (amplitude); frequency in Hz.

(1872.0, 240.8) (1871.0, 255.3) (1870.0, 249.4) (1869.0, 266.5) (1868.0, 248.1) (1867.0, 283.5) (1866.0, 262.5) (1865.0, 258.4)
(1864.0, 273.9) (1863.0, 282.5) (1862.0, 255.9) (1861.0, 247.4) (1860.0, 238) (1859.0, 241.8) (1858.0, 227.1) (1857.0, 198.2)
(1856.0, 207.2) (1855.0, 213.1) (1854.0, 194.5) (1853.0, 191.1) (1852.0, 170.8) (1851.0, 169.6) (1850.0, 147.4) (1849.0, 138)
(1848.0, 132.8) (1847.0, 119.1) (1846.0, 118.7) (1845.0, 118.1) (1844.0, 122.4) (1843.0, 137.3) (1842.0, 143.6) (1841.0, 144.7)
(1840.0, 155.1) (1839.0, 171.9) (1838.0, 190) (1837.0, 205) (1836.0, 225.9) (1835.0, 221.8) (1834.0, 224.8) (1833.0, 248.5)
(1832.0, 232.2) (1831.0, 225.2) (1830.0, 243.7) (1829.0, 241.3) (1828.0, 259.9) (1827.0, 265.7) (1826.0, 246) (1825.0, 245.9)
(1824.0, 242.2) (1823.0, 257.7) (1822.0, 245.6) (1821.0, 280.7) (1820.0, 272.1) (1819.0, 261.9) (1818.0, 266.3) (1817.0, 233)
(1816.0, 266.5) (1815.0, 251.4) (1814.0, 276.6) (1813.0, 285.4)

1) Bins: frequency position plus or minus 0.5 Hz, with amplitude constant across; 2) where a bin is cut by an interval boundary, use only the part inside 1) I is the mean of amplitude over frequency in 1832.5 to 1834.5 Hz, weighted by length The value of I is 237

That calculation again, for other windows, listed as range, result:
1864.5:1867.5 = 268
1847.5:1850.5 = 139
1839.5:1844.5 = 141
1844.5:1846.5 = 118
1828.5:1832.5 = 236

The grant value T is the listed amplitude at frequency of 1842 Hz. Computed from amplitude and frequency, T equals 143.6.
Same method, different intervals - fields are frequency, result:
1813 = 285.4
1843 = 137.3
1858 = 227.1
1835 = 221.8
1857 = 198.2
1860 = 238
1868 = 248.1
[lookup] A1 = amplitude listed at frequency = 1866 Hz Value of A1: 262.5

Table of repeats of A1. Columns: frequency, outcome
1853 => 191.1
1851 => 169.6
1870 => 249.4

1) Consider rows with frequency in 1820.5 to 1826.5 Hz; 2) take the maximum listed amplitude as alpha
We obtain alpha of 280.7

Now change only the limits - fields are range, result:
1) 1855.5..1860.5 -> 241.8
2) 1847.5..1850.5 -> 147.4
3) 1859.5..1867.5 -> 283.5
